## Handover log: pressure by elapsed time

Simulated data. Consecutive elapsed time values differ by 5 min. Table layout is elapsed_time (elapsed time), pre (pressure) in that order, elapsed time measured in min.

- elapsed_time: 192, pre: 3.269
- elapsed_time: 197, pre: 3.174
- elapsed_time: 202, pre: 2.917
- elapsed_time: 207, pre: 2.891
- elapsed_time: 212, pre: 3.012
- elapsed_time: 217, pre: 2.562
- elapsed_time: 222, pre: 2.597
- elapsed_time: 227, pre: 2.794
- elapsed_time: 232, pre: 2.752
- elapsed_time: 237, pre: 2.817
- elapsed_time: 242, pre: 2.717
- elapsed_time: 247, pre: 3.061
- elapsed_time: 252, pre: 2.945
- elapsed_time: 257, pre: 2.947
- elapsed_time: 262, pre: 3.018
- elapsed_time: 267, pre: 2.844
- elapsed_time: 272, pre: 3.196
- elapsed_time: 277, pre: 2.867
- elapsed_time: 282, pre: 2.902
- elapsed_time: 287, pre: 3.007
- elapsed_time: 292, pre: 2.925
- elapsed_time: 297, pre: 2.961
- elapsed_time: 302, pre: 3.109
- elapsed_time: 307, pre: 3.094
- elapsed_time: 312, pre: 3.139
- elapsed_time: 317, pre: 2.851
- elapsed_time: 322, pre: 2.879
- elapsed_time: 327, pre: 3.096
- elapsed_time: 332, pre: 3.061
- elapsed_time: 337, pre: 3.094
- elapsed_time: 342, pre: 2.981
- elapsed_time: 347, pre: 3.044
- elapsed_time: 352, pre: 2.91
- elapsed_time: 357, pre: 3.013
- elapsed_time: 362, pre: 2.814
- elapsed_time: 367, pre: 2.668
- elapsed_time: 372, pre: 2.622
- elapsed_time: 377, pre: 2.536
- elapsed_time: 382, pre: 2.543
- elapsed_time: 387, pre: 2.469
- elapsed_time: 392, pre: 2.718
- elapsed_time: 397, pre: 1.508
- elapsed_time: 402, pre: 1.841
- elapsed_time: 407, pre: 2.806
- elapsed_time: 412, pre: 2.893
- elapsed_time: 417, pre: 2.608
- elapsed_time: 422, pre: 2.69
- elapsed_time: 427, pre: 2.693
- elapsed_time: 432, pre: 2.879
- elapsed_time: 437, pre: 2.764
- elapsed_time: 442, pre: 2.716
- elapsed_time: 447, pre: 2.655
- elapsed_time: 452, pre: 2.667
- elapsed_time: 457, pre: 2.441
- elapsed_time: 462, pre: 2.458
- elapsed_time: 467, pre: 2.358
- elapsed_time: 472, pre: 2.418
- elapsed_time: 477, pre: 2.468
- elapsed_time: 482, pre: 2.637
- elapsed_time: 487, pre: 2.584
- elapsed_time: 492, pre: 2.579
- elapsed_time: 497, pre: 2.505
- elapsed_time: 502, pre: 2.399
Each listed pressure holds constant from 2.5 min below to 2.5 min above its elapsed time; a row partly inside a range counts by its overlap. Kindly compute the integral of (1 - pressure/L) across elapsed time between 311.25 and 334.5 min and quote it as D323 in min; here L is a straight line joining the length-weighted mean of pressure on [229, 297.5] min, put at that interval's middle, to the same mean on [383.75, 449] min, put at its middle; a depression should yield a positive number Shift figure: -1.8 min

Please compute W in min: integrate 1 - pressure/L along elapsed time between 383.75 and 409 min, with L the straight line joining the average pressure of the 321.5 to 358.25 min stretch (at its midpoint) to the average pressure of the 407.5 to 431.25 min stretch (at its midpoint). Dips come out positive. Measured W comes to 5.0 min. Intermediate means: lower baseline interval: 3.02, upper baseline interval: 2.74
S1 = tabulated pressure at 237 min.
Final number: 2.817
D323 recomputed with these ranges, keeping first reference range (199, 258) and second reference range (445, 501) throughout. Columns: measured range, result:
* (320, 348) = -3.4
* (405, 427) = -1.3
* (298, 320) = -2.5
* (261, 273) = -0.9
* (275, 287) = -0.6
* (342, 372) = -2.3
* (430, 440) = -1.0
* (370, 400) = 2.8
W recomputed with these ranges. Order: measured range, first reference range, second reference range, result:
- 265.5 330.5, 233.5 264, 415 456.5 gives -3.17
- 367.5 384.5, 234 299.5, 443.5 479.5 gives 0.72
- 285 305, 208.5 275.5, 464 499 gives -1.55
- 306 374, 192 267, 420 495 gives -4.95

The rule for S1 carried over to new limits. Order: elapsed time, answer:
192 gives 3.269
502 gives 2.399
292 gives 2.925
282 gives 2.902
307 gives 3.094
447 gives 2.655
